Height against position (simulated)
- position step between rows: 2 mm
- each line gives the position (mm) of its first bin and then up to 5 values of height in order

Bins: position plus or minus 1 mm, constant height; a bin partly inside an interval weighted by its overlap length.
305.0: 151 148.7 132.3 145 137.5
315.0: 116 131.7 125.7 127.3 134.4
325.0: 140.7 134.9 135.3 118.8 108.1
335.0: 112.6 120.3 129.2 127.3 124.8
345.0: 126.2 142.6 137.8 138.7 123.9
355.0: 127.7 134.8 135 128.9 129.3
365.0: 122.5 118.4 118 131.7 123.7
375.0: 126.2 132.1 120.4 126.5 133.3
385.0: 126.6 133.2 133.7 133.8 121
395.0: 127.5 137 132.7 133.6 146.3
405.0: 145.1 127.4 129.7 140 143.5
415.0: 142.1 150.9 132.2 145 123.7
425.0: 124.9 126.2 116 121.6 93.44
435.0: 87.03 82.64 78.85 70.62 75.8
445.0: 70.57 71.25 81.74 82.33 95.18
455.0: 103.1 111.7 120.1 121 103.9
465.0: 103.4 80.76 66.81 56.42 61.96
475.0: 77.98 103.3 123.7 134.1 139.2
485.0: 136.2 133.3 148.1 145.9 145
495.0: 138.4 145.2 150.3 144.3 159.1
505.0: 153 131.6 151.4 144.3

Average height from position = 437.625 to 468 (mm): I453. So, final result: 91.2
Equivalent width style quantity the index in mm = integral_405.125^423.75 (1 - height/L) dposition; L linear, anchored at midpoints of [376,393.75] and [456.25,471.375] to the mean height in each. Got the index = -3.3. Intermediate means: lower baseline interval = 129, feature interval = 138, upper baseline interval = 96.9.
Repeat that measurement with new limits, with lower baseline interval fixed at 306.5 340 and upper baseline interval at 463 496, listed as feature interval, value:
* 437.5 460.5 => 5.4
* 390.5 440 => -2.7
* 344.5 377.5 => -1.1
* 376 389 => -0.7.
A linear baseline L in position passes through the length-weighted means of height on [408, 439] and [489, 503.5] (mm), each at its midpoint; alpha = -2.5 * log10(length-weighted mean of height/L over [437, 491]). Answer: 0.35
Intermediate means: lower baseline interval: 122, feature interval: 98.7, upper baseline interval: 147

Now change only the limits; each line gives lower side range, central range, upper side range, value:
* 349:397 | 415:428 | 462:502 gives -0.09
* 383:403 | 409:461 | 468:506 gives 0.19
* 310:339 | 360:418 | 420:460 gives -0.18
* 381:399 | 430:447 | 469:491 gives 0.39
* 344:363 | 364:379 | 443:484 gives 0.02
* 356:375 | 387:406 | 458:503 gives -0.08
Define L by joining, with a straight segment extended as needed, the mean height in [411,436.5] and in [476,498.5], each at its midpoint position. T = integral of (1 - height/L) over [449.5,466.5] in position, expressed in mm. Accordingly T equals 3.6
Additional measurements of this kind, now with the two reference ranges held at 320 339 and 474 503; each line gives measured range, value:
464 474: 4.4 mm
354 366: -0.2 mm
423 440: 3.4 mm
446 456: 3.4 mm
